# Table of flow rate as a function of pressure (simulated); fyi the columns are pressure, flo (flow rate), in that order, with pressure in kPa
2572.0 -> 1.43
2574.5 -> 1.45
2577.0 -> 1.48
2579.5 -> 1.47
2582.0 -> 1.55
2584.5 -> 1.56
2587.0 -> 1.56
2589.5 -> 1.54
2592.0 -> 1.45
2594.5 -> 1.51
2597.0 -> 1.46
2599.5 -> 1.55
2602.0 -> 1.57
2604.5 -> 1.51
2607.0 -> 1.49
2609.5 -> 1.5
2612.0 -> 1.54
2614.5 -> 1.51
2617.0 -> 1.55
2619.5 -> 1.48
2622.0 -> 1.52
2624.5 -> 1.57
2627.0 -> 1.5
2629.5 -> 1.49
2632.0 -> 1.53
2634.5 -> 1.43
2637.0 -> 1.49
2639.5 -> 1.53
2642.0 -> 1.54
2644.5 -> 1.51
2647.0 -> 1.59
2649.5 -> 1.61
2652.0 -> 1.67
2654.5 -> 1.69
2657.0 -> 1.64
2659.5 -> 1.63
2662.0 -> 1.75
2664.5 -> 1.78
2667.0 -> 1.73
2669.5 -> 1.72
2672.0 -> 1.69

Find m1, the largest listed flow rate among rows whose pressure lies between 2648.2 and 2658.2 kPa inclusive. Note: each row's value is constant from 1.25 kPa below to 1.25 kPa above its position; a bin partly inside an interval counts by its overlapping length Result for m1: 1.69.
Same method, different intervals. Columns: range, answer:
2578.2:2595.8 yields 1.56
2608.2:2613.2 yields 1.54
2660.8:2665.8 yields 1.78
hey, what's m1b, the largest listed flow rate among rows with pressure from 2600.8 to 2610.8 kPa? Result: 1.57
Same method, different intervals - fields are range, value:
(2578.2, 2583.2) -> 1.55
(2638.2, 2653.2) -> 1.67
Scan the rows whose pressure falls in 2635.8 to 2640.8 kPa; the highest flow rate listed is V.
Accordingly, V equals 1.53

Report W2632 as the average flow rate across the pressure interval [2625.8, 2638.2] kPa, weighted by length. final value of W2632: 1.49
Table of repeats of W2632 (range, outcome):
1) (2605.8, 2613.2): 1.51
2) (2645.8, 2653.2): 1.62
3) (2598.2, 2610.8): 1.52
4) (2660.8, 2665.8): 1.76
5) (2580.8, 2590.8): 1.55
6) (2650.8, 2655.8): 1.68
